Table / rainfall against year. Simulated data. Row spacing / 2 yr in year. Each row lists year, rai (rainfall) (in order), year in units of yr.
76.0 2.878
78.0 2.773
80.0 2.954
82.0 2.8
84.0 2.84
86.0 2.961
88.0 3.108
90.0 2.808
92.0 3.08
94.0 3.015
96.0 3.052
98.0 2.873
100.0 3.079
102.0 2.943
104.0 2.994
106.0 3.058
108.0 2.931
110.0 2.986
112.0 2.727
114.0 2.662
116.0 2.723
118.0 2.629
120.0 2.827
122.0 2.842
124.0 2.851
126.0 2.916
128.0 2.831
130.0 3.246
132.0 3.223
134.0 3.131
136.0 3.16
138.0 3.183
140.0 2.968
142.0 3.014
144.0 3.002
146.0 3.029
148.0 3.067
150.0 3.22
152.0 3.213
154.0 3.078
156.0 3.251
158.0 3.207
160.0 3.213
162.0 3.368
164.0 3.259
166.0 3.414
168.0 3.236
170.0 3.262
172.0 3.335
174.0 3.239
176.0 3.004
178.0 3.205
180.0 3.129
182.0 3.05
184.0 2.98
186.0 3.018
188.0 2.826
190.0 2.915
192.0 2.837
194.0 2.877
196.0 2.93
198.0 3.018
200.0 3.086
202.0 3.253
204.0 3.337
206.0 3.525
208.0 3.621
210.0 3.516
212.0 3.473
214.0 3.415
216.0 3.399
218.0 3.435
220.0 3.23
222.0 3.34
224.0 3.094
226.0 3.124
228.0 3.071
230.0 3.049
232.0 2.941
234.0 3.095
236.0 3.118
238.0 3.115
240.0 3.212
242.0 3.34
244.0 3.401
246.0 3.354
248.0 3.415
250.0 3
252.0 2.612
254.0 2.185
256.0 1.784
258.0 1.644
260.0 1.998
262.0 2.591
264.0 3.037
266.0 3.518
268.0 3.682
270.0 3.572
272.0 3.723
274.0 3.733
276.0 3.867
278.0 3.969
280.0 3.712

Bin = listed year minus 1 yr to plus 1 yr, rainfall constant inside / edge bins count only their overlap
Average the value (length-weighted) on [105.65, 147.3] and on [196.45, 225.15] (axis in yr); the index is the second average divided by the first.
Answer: 1.13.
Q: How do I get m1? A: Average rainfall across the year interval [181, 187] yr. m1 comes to 3.02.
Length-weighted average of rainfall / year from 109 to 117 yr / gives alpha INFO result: 2.77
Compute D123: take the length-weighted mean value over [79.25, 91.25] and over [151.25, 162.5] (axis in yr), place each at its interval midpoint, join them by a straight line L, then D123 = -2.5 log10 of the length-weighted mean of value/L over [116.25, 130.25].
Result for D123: 0.08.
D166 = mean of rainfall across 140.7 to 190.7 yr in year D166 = 3.14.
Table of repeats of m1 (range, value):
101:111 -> 2.98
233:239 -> 3.11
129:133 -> 3.23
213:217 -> 3.41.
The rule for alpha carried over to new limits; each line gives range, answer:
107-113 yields 2.88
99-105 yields 3.01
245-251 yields 3.26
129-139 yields 3.19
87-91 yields 2.96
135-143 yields 3.08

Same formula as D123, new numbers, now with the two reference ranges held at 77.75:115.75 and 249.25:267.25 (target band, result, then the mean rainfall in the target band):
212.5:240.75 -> -0.231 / 3.19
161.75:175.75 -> -0.198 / 3.28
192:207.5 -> -0.185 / 3.14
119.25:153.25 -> -0.083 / 3.04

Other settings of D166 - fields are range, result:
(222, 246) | 3.16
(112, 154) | 2.98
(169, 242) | 3.17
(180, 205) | 3.02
